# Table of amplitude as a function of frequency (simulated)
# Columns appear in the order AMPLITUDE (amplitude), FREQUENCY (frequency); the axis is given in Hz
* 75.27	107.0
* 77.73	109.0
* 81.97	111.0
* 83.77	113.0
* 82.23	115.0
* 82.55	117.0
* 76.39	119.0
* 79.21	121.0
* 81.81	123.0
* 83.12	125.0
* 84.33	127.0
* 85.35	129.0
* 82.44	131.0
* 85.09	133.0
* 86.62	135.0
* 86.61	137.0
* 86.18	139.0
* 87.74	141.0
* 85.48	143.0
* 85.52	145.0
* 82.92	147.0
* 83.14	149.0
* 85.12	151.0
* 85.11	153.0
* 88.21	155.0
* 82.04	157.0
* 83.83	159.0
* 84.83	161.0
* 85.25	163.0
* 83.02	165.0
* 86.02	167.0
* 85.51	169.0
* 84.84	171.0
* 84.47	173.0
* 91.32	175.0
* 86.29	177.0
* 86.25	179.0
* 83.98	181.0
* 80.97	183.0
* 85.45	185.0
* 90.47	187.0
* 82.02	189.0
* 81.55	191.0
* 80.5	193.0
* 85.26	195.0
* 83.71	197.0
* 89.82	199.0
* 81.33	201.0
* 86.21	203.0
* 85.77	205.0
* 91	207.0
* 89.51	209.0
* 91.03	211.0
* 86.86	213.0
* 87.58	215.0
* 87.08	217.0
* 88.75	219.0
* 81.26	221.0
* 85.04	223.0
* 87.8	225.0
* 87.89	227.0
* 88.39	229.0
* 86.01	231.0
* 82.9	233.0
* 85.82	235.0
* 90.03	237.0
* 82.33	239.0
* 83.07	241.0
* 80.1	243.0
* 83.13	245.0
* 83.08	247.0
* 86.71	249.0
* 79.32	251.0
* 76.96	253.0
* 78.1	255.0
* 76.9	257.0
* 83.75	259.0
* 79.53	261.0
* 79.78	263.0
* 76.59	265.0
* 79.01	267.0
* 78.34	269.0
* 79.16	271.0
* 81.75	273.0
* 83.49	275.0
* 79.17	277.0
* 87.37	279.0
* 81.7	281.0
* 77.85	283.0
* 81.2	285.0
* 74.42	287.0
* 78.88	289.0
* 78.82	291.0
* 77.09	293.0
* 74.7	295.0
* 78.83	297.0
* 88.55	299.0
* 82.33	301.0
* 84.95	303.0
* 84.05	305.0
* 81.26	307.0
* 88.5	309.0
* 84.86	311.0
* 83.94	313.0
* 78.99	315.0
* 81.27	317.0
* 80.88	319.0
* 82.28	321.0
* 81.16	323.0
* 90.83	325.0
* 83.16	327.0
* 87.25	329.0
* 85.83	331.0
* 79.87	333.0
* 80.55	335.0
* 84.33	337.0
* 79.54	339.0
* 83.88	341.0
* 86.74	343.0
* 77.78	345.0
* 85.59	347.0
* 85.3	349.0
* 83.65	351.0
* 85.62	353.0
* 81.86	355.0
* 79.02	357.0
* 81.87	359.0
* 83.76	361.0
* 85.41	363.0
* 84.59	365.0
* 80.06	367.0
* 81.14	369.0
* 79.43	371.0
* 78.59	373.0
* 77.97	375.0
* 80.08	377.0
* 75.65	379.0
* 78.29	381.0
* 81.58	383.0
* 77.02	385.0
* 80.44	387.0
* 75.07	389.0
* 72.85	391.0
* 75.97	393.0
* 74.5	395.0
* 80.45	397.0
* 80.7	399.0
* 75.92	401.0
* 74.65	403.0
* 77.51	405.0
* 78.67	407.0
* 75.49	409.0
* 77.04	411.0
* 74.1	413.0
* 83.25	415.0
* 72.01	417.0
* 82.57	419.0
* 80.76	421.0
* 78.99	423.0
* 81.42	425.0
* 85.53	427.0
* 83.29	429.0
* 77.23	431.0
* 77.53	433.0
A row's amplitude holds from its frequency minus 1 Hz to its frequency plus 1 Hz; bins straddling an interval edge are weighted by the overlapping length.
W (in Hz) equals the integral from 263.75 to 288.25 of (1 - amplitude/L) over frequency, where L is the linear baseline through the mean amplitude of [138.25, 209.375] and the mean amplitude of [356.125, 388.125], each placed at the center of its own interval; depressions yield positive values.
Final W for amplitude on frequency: 0.8 Hz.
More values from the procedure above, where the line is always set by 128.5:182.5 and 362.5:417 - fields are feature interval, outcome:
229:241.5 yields -0.4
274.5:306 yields 0.2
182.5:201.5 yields 0.0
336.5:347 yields -0.4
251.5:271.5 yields 0.8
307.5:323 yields -0.5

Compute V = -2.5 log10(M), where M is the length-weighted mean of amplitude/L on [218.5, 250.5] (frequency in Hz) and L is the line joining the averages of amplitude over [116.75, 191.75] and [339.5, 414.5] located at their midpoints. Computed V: -0.03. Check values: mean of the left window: 84.5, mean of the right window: 79.7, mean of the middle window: 85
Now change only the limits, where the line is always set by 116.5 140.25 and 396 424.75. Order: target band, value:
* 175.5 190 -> -0.04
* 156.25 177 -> -0.03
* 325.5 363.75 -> -0.05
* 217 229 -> -0.06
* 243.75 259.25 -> 0.00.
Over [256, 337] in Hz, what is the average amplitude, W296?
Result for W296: 81.5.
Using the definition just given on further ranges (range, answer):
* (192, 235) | 86.4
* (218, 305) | 81.9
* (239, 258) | 80.9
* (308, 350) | 83.5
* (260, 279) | 80.1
